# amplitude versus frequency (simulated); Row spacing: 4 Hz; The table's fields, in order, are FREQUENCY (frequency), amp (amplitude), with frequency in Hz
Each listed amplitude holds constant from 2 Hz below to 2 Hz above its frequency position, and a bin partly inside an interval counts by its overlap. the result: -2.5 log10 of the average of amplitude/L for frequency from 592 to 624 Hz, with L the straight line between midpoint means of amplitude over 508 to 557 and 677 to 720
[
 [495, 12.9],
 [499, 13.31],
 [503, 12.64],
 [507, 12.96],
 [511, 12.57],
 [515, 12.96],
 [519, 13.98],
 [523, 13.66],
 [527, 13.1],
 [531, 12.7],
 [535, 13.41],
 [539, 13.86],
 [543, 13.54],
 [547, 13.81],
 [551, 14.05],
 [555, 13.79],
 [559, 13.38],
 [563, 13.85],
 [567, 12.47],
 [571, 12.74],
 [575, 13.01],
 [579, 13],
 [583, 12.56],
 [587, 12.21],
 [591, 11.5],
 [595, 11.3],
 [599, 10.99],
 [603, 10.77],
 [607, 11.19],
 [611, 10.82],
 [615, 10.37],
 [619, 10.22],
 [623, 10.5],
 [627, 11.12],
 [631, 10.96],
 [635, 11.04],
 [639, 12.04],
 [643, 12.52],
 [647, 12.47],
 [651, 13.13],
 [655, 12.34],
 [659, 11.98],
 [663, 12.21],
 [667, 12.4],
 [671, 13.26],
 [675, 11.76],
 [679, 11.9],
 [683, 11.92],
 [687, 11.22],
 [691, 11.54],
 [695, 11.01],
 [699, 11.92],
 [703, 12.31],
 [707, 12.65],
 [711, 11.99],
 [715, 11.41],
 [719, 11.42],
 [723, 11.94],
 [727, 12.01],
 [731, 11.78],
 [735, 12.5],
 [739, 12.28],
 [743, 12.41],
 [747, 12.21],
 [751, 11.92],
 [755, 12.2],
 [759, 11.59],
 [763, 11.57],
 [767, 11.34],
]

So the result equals 0.17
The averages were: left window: 13.4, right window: 11.8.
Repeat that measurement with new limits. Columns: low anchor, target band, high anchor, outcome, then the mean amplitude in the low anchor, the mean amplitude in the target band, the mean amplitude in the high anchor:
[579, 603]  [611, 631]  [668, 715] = 0.11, 11.7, 10.6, 11.9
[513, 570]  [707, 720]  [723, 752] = 0.05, 13.5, 11.8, 12.2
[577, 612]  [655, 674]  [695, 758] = -0.05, 11.6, 12.4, 12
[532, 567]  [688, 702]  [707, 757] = 0.07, 13.6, 11.5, 12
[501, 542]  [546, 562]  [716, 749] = -0.06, 13.2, 13.8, 12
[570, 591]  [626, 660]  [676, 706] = 0.01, 12.6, 12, 11.7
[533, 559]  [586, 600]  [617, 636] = 0.05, 13.7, 11.5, 10.8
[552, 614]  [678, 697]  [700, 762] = 0.05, 12.2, 11.5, 12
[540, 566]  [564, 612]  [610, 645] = 0.05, 13.7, 11.9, 11.1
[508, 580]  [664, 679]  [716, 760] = 0.01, 13.3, 12.4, 12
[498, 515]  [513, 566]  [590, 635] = -0.11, 12.9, 13.5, 10.9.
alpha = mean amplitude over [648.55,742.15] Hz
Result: 12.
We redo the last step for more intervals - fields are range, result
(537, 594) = 13.1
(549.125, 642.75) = 11.9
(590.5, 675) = 11.6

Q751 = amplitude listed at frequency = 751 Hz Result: 11.92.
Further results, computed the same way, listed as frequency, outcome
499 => 13.31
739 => 12.28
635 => 11.04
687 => 11.22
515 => 12.96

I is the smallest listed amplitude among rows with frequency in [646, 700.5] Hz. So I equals 11.01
